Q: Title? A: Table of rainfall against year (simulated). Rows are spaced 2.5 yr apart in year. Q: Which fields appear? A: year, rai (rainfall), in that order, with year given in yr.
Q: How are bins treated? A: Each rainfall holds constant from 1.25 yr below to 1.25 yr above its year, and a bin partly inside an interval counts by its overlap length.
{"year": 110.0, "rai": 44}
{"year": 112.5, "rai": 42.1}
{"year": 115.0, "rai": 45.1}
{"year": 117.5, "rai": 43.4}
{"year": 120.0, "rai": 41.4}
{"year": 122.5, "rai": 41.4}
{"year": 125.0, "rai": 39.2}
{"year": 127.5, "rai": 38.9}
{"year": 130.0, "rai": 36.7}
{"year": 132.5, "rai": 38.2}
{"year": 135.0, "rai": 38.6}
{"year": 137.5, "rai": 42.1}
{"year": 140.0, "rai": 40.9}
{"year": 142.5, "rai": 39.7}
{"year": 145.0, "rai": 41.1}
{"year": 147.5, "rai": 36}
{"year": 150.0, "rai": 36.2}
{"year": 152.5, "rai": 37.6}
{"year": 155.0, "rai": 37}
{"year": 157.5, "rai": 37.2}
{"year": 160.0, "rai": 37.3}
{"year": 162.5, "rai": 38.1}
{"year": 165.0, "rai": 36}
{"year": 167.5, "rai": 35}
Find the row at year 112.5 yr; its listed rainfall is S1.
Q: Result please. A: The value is 42.1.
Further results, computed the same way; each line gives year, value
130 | 36.7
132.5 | 38.2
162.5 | 38.1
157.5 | 37.2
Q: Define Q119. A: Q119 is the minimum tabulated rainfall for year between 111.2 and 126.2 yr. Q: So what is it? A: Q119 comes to 39.2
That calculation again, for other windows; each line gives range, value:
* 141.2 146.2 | 39.7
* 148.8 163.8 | 36.2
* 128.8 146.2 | 36.7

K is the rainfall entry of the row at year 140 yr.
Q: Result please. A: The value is 40.9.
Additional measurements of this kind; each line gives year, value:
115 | 45.1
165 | 36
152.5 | 37.6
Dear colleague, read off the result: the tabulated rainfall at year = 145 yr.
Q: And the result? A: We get 41.1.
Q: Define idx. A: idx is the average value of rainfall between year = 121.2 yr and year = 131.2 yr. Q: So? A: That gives 39.1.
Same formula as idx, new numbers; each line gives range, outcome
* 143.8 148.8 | 38.5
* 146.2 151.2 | 36.1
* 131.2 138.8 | 39.6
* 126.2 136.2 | 38.1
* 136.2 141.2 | 41.5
